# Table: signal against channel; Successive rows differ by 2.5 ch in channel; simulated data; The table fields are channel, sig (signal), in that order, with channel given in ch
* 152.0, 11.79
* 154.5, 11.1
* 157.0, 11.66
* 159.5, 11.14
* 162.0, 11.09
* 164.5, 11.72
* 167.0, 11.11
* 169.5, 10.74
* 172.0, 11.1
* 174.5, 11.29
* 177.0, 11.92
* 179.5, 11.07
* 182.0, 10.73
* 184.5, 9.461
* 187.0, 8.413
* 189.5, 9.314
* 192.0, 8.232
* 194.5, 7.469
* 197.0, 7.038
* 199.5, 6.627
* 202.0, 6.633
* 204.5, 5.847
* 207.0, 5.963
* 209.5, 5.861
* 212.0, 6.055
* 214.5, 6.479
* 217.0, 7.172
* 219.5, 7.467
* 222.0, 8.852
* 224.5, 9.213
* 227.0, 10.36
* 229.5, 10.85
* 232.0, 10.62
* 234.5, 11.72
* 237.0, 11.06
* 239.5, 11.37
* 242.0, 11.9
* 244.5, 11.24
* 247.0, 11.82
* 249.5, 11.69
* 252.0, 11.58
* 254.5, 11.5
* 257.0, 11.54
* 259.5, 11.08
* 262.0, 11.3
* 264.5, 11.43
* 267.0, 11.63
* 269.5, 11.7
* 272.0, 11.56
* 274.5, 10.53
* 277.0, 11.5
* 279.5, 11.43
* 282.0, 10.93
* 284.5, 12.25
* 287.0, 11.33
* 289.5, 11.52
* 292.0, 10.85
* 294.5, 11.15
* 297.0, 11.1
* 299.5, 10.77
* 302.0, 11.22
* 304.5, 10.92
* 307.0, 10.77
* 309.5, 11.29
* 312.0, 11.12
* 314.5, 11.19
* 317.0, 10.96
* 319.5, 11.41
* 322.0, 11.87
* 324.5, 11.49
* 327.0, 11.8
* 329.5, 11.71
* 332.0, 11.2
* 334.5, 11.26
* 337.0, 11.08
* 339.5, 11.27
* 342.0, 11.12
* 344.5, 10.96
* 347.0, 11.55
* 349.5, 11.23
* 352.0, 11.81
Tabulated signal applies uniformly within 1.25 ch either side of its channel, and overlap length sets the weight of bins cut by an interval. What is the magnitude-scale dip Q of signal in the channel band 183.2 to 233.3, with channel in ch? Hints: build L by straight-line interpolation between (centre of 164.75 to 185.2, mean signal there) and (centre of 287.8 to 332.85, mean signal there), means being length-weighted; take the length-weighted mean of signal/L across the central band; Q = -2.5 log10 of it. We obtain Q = 0.37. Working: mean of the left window 11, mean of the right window 11.2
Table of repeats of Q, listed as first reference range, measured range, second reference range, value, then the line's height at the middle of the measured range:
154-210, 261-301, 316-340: -0.054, 10.8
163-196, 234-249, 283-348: -0.082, 10.7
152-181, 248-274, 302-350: -0.019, 11.3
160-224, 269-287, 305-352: -0.104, 10.4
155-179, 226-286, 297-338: -0.009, 11.3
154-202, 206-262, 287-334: 0.073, 10.5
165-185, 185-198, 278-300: 0.325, 11.1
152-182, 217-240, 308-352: 0.136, 11.3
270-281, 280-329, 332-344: -0.004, 11.2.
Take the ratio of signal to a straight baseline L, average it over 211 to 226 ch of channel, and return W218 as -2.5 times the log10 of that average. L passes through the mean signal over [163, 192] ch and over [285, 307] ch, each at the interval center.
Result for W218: 0.37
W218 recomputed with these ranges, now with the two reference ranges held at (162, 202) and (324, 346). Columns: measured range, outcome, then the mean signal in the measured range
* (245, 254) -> -0.121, 11.6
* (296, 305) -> -0.005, 11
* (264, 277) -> -0.074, 11.4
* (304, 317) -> 0.000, 11.1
